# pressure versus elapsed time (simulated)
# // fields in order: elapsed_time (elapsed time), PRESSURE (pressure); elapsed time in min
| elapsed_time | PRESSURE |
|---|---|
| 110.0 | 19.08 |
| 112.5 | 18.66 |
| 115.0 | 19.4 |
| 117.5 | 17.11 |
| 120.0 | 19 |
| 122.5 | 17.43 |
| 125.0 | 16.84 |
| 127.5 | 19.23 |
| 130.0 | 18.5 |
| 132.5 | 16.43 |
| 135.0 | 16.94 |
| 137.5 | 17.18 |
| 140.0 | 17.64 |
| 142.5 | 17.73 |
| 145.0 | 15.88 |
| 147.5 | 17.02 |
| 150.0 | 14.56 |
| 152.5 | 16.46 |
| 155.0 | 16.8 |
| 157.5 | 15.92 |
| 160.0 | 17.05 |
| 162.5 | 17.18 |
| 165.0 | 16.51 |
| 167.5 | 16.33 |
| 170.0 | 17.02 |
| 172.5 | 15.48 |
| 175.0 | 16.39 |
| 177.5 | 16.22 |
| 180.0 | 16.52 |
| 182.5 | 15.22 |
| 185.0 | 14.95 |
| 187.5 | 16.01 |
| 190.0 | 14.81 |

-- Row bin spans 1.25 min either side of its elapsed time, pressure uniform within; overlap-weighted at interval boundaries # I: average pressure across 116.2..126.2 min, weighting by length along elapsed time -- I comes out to 17.6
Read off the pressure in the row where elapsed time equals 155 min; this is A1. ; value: 16.8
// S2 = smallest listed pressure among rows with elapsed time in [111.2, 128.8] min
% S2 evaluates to 16.84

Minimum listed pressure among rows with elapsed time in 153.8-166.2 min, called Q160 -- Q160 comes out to 15.92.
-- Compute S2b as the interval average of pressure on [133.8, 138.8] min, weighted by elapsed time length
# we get 17.1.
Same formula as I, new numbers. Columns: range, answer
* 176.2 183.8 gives 16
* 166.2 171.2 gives 16.7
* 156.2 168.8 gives 16.6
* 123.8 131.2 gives 18.2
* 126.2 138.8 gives 17.7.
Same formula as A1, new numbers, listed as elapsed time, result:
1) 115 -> 19.4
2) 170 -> 17.02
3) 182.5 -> 15.22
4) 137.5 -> 17.18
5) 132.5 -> 16.43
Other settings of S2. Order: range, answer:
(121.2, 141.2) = 16.43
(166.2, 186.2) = 14.95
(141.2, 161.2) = 14.56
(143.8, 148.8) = 15.88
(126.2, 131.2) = 18.5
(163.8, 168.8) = 16.33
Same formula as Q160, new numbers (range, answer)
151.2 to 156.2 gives 16.46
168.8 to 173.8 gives 15.48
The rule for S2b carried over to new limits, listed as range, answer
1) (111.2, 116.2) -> 19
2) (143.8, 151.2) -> 15.8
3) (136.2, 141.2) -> 17.4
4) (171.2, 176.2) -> 15.9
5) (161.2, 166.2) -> 16.9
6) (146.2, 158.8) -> 16.2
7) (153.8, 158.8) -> 16.4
